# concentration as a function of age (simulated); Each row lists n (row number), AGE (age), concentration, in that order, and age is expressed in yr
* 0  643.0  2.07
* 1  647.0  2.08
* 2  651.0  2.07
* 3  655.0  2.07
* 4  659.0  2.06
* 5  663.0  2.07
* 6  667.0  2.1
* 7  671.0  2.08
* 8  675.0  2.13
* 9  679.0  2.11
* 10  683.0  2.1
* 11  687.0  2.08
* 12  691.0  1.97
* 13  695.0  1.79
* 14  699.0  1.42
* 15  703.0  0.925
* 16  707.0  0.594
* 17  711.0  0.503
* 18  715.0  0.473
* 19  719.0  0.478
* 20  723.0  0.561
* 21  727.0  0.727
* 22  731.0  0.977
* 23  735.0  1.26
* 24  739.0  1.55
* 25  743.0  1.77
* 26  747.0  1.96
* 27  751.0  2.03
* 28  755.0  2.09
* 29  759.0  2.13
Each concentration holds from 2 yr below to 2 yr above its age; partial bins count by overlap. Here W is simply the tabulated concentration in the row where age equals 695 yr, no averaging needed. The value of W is 1.79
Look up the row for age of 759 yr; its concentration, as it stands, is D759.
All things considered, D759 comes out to 2.13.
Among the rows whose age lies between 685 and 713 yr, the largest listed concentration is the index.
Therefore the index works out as 2.08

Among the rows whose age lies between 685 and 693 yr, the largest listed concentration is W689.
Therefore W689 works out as 2.08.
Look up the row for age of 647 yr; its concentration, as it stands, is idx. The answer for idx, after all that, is 2.08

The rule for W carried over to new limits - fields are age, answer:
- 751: 2.03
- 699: 1.42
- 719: 0.478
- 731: 0.977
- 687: 2.08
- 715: 0.473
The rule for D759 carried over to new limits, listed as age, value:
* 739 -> 1.55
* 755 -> 2.09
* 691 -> 1.97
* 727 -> 0.727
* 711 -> 0.503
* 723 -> 0.561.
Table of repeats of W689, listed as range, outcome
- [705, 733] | 0.977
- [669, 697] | 2.13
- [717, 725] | 0.561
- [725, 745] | 1.77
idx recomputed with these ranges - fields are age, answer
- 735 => 1.26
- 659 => 2.06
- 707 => 0.594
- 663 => 2.07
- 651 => 2.07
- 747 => 1.96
